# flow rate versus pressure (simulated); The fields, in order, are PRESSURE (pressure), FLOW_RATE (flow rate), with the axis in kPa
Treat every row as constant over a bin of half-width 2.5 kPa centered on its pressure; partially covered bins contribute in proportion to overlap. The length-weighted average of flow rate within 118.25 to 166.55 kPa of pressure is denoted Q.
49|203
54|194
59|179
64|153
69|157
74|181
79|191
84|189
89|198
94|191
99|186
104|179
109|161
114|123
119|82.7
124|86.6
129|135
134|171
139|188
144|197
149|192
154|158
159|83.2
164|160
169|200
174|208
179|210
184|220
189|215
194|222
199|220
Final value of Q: 148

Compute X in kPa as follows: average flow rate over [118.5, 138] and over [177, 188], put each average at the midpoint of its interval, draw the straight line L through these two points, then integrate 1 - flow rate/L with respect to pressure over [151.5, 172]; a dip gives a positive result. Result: 3.5 kPa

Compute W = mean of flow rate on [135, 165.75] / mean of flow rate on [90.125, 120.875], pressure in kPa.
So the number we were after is 1.04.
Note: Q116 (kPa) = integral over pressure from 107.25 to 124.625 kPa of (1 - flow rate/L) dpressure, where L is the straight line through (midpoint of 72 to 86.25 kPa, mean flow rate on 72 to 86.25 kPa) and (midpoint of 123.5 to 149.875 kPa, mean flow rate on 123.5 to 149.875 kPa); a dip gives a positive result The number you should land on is 6.0 kPa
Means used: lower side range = 187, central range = 114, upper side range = 165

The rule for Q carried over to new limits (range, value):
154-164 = 121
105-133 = 124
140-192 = 185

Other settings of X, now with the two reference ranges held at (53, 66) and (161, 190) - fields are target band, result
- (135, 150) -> 0.16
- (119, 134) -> 5.78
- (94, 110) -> 0.36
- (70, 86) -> -0.54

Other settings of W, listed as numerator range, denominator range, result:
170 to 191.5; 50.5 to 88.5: 1.18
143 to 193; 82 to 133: 1.21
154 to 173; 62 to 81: 0.90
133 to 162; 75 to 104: 0.87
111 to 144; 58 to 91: 0.77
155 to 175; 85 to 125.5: 1.03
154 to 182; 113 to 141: 1.32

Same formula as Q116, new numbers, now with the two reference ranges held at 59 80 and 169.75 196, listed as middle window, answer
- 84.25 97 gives -1.1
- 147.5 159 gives 2.8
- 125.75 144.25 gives 2.8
